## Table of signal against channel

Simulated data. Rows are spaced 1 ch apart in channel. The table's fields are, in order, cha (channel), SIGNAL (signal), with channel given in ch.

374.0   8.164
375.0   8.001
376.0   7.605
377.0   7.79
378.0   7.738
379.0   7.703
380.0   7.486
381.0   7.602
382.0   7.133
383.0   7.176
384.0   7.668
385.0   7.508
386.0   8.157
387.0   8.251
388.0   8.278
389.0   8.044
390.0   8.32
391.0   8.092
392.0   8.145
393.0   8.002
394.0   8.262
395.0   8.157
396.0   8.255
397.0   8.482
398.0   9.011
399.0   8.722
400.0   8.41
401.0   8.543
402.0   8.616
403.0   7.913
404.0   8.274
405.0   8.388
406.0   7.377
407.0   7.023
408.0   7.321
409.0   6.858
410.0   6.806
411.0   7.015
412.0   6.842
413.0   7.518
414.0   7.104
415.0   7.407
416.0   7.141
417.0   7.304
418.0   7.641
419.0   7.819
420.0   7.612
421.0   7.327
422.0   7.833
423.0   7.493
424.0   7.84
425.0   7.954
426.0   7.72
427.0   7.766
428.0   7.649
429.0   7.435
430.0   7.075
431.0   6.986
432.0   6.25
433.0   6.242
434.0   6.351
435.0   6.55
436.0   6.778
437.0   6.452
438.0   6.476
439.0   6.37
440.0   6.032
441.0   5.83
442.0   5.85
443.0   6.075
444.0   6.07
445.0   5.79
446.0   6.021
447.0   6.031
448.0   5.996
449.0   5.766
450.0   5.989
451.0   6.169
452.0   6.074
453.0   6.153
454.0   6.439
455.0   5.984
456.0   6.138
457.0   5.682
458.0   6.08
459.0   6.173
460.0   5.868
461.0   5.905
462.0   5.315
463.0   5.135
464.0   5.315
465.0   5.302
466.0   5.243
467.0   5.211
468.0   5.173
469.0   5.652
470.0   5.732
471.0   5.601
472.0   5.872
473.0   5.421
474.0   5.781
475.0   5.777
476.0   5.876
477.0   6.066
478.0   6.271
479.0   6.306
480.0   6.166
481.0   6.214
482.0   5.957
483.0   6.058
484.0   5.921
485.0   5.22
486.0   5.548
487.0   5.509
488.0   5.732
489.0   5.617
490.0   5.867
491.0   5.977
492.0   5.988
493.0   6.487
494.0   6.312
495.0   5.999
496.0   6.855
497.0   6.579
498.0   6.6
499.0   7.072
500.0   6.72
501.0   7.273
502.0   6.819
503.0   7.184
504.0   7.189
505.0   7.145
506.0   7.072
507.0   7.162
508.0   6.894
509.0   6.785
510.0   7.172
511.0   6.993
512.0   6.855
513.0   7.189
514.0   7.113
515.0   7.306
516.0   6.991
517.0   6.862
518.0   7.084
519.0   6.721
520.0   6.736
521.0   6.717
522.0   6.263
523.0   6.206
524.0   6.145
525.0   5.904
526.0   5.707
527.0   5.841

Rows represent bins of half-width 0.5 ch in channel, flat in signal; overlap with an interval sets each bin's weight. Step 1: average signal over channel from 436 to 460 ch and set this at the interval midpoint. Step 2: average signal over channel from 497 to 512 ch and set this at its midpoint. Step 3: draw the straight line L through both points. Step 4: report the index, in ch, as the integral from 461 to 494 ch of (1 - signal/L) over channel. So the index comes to 4.11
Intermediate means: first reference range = 6.08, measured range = 5.74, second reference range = 6.99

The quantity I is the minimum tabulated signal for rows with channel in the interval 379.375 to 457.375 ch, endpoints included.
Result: 5.682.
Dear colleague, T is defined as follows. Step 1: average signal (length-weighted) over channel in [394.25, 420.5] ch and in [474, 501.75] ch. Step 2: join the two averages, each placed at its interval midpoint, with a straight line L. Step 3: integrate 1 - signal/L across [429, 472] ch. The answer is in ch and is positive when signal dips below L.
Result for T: 5.6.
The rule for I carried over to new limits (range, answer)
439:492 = 5.135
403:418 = 6.806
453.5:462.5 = 5.315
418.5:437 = 6.242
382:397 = 7.133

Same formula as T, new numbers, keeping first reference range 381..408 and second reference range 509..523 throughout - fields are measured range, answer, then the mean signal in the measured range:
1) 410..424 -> 0.8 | 7.38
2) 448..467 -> 4.2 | 5.81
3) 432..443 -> 2.0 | 6.28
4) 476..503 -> 3.5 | 6.21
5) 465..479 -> 3.1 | 5.68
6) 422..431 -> 0.2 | 7.59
